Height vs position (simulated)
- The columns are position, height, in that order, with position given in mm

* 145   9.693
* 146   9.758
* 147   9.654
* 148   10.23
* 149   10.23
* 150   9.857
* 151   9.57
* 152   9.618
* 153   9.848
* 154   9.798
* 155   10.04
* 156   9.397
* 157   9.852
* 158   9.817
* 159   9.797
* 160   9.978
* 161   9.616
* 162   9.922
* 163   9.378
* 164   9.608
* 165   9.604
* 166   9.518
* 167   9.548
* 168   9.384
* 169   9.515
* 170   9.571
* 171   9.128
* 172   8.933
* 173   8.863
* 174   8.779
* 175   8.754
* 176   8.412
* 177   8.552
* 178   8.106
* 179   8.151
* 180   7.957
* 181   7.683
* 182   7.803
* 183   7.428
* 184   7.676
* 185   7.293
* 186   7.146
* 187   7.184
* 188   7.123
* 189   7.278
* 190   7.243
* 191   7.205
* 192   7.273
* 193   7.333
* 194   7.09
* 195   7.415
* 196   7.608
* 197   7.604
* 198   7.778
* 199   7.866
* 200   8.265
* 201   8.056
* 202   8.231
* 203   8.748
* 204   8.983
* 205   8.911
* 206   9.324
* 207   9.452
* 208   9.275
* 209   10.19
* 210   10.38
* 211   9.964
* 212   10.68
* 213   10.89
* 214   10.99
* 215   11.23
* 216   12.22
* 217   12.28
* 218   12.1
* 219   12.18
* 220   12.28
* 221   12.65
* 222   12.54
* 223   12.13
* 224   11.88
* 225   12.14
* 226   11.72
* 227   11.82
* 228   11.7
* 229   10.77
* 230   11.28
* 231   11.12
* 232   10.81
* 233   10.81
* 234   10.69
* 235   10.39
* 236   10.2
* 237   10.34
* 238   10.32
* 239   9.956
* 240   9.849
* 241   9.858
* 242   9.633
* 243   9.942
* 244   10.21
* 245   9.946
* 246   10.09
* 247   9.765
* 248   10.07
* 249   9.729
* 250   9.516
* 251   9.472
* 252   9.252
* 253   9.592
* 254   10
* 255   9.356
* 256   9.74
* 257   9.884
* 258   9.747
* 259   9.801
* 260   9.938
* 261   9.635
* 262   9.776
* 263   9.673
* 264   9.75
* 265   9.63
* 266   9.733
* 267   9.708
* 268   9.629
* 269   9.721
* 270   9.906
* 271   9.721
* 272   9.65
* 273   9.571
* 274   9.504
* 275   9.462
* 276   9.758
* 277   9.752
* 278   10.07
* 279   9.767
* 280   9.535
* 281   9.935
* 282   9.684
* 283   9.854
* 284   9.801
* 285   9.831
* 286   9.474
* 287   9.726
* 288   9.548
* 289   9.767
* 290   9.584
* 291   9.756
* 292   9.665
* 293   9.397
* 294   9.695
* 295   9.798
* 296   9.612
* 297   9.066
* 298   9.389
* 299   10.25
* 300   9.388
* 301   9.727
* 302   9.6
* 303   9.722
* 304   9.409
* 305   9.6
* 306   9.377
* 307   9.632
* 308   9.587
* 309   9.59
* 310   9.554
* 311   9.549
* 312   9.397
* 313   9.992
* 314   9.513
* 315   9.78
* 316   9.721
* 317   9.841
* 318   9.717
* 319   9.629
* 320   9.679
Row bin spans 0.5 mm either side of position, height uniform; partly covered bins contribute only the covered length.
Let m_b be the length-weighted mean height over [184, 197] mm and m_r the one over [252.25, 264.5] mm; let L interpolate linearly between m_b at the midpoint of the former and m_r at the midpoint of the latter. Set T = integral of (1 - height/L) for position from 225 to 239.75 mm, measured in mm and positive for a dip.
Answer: -3.5 mm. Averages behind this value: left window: 7.29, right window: 9.73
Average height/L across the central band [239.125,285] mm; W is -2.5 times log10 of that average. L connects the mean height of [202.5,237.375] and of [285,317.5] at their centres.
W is 0.055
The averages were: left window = 10.9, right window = 9.62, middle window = 9.75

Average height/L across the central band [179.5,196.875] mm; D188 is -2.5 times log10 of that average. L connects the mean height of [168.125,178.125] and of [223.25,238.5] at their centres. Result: 0.27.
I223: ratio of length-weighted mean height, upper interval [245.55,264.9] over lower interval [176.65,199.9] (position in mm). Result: 1.29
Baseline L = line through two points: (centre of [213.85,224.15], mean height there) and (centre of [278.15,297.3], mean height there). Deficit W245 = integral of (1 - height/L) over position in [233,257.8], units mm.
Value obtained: 2.7 mm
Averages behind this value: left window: 12.1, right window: 9.67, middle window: 9.92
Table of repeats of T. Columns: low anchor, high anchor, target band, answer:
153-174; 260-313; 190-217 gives 1.68 mm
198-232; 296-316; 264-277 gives 0.42 mm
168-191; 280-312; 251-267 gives -0.95 mm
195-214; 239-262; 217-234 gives -4.30 mm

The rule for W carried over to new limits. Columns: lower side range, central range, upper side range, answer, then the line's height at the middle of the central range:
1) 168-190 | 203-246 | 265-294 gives -0.21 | 8.86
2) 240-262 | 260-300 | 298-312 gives 0.00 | 9.68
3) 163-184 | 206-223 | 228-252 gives -0.16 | 9.66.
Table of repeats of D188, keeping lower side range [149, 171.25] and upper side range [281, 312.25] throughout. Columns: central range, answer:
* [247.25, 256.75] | -0.001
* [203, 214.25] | -0.020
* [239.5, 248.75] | -0.031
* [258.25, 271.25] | -0.012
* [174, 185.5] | 0.203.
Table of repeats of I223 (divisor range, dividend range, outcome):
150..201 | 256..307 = 1.13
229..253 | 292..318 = 0.95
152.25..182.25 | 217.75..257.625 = 1.16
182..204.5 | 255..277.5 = 1.27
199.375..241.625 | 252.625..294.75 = 0.91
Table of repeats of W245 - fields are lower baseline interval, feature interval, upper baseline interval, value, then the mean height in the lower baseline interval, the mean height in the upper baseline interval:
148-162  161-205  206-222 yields 9.0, 9.82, 11.1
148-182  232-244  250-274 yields -0.8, 9.29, 9.68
